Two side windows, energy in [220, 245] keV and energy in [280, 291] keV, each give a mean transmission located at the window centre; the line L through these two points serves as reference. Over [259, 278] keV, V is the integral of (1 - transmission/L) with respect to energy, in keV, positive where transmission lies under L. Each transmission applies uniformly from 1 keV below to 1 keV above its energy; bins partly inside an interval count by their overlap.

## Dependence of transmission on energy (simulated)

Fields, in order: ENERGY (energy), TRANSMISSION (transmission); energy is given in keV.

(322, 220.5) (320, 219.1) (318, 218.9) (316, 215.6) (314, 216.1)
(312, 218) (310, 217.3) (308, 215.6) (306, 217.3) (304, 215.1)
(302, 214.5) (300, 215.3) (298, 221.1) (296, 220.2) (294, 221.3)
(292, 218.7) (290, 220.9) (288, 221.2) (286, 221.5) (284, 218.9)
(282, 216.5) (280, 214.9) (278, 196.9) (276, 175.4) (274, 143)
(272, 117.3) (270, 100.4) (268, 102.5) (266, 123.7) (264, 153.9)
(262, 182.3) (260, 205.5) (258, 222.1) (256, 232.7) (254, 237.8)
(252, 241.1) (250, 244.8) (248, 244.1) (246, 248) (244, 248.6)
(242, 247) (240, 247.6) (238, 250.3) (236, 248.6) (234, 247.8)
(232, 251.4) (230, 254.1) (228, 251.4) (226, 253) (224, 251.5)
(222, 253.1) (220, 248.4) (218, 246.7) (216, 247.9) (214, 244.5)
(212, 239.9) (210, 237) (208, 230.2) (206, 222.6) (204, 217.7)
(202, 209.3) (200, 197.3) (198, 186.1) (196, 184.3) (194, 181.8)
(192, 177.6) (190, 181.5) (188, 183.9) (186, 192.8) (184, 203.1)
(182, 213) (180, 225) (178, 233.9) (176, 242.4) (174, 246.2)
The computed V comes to 6.77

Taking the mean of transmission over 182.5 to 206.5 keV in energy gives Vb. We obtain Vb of 195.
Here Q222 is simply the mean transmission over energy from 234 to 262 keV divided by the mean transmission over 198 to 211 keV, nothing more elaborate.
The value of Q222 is 1.10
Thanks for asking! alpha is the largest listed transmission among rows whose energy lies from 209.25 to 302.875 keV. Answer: 254.1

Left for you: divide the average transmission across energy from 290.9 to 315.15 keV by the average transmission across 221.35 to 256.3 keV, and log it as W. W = 0.88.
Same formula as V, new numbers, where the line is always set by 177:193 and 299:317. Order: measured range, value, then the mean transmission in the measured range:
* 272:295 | 1.2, 202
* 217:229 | -2.6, 251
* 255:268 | 1.9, 180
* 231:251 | -3.8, 248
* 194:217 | -1.6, 218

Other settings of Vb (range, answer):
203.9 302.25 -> 219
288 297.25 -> 220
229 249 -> 249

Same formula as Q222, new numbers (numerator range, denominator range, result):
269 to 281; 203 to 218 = 0.67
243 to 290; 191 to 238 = 0.86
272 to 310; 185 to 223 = 0.97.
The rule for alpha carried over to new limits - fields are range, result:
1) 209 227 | 253.1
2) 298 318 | 221.1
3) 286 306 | 221.5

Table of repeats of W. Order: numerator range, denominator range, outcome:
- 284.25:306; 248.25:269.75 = 1.13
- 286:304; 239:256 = 0.90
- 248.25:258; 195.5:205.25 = 1.19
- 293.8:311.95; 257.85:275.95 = 1.47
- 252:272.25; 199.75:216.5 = 0.76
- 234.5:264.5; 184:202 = 1.23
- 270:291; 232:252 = 0.77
